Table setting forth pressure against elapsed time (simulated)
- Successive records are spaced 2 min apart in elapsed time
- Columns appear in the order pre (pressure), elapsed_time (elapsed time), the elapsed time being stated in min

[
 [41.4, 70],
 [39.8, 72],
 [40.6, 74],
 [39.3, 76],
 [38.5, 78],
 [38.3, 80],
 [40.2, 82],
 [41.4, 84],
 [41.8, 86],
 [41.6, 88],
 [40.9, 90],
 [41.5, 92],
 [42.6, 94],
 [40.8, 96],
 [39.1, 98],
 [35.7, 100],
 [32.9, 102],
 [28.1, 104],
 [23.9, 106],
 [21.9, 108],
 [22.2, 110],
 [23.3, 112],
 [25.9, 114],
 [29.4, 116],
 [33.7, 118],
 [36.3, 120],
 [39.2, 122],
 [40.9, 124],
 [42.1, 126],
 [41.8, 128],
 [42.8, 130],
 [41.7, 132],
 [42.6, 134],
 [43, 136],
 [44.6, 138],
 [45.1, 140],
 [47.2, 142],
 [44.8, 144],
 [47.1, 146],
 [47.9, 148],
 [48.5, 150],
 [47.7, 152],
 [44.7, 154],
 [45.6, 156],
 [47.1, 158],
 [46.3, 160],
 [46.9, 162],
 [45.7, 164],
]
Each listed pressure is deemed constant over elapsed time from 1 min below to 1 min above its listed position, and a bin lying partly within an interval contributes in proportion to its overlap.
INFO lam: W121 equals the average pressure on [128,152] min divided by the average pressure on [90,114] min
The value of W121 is 1.40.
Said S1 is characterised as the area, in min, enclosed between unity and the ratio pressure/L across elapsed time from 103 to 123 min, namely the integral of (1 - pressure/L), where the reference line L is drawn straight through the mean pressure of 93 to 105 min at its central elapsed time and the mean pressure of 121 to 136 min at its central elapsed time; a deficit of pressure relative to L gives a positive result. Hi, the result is 5.5 min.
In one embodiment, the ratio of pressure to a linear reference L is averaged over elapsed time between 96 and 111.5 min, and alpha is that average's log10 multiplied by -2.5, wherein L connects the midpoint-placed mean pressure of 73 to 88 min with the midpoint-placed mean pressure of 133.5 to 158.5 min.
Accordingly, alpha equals 0.38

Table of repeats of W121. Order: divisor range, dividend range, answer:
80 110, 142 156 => 1.29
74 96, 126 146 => 1.08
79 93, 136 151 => 1.13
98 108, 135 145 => 1.49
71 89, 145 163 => 1.17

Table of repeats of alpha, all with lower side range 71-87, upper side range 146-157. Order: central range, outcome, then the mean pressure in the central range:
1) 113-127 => 0.24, 35.4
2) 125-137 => 0.07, 42.3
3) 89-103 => 0.07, 39.1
